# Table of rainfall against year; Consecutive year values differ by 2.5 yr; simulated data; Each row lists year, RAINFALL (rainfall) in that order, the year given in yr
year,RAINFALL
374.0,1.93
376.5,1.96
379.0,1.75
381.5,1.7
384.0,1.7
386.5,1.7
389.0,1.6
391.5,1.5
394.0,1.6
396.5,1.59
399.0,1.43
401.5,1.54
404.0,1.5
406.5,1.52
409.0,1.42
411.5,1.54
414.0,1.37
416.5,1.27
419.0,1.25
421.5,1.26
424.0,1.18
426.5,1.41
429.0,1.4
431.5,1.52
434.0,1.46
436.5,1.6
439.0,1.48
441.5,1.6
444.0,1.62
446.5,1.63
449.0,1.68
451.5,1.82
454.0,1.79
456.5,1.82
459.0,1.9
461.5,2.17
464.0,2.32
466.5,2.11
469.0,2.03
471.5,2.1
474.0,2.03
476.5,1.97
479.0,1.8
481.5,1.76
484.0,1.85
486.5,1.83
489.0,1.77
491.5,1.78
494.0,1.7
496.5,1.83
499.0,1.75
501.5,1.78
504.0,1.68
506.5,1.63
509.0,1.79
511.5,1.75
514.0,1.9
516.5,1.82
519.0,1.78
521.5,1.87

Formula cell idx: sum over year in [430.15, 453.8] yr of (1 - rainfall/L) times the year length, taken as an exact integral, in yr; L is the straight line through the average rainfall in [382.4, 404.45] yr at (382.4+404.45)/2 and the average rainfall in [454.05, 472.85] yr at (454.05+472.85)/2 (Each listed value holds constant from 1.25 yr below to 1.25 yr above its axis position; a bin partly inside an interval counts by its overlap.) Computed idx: 3.68 yr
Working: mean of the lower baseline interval 1.58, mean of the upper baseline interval 2.05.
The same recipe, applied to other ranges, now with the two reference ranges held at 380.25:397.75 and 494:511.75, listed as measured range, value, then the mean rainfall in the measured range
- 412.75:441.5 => 4.74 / 1.39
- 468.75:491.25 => -2.30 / 1.89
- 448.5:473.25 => -4.15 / 1.98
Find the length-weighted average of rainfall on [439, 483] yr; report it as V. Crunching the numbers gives 1.88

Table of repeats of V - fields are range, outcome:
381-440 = 1.48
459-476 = 2.1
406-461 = 1.53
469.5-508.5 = 1.82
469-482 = 1.95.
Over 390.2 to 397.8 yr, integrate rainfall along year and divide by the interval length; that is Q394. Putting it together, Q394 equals 1.56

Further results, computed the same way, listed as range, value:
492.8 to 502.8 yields 1.76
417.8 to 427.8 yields 1.28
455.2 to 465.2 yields 2.05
